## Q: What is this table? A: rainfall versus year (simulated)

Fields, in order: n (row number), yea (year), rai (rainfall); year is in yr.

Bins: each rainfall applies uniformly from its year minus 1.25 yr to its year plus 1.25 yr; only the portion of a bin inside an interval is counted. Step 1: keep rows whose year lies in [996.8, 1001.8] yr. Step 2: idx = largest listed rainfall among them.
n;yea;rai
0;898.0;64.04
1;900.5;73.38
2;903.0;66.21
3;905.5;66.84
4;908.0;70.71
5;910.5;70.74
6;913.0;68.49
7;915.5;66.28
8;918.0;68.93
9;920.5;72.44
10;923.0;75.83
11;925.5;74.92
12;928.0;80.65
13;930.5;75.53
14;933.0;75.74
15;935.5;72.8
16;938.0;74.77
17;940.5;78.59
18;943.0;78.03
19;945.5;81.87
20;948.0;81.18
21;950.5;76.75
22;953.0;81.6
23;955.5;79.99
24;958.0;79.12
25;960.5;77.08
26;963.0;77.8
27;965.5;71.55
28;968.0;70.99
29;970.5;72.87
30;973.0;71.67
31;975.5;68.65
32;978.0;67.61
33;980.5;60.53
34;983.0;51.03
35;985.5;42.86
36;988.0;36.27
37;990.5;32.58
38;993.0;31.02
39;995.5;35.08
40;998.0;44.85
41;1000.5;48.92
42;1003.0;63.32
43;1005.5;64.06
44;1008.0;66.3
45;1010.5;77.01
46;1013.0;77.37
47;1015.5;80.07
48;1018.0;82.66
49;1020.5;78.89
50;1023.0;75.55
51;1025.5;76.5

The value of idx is 48.92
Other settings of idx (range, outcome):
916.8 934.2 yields 80.65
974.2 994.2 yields 68.65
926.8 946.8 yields 81.87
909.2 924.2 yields 75.83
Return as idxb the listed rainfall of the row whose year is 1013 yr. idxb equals 77.37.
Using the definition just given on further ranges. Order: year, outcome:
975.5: 68.65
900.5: 73.38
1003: 63.32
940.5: 78.59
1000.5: 48.92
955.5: 79.99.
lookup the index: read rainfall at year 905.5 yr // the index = 66.84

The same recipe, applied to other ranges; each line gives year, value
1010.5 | 77.01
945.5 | 81.87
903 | 66.21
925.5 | 74.92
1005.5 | 64.06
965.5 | 71.55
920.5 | 72.44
